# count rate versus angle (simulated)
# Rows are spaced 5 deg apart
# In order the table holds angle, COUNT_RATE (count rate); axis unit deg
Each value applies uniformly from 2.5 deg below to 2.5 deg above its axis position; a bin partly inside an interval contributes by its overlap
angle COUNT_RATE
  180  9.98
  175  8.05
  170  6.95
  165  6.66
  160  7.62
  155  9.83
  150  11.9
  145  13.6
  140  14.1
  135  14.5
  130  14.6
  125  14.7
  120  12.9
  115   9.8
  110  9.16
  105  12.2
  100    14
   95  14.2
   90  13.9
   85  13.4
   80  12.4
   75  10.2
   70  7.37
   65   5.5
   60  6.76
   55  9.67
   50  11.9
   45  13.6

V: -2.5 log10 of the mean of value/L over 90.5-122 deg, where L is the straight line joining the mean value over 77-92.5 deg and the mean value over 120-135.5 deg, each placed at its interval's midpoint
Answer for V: 0.13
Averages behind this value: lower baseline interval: 13.1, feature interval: 12.1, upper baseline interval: 14.3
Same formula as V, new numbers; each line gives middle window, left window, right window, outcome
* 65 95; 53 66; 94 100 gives 0.01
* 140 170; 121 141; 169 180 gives 0.11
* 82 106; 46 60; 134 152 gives -0.16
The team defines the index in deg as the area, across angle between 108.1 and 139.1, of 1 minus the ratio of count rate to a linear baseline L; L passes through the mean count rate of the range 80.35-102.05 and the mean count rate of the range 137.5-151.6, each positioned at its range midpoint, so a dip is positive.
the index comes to 1.59 deg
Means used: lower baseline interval 13.7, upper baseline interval 13.3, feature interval 12.8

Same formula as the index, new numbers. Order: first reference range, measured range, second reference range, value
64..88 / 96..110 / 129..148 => -0.8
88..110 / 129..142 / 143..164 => -3.6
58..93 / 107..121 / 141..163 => 0.0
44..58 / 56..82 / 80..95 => 8.4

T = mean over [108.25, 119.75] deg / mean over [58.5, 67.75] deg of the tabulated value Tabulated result 1.7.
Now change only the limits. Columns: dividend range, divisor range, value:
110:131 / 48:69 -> 1.50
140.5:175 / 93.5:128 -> 0.77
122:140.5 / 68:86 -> 1.35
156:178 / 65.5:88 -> 0.72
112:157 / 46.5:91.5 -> 1.27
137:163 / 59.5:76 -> 1.56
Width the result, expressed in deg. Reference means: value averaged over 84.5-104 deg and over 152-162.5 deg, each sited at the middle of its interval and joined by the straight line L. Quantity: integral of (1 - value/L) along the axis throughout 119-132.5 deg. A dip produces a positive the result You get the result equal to -3.4 deg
